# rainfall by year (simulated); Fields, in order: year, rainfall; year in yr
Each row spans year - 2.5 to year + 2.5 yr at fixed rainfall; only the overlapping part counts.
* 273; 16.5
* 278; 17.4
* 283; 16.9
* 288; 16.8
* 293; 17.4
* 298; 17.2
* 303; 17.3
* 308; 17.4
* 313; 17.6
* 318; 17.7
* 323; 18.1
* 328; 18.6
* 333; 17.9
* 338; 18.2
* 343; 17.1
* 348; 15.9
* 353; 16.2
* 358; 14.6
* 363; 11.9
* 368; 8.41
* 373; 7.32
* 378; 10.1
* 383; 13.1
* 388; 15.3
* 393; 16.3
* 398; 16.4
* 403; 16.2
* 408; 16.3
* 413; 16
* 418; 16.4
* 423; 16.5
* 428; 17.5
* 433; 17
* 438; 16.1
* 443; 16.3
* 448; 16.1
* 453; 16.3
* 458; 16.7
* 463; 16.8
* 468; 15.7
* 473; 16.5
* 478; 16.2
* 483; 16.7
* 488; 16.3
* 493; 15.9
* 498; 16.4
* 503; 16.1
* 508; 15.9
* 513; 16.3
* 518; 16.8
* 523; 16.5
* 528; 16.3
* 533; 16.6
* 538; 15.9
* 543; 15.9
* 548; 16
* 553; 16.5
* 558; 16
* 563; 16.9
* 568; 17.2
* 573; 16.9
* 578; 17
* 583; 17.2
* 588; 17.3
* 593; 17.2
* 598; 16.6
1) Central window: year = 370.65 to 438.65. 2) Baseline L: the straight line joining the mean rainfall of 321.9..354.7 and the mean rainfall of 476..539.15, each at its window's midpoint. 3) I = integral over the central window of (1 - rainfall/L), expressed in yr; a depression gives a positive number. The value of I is 7.8 yr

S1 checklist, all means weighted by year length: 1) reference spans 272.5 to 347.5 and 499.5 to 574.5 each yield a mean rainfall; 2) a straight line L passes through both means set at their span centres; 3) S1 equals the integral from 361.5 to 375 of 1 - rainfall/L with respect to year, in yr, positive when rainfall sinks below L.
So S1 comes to 6.4 yr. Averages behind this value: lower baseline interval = 17.5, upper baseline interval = 16.4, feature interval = 9.08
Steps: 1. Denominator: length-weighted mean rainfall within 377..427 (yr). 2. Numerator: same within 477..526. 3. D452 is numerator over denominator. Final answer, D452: 1.05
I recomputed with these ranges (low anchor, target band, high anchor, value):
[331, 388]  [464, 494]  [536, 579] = -1.71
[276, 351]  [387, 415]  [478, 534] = 1.33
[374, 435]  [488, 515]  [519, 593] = 0.05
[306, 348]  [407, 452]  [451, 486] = 0.82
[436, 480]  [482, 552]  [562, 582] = 1.77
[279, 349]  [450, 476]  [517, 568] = 0.56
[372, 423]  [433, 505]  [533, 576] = -4.01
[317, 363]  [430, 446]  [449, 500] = -0.01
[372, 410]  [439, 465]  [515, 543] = -2.25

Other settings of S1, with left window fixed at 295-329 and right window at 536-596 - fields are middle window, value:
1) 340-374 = 7.97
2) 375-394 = 4.42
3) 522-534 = 0.27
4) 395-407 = 0.70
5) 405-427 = 1.11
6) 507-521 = 0.41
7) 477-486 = 0.27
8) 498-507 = 0.41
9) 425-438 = 0.15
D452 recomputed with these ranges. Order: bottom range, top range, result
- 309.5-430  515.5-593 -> 1.08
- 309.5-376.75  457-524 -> 1.07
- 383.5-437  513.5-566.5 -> 1.01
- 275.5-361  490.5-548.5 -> 0.95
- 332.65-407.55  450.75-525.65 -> 1.14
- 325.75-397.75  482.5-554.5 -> 1.13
